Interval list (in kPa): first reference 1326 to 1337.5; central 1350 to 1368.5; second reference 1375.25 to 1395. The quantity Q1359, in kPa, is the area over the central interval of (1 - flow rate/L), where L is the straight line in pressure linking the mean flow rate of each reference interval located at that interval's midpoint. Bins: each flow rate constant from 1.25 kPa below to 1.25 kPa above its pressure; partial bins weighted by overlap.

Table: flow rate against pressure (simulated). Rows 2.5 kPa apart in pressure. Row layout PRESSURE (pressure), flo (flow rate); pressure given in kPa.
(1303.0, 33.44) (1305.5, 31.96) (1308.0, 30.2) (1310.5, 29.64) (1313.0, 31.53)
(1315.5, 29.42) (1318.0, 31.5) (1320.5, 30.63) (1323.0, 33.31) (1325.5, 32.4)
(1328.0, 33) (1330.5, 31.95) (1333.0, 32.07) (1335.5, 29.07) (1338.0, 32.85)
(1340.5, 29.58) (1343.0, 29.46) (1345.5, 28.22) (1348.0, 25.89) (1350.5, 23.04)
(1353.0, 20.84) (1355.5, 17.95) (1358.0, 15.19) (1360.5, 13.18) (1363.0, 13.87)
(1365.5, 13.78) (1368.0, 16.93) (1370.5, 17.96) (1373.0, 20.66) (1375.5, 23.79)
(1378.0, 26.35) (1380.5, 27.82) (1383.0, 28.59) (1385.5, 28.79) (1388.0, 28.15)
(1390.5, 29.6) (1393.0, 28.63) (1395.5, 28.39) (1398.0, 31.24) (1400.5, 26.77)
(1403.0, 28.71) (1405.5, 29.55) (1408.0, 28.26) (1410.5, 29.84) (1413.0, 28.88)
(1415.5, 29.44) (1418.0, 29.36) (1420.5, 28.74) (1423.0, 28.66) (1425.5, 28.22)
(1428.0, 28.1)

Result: 8.20 kPa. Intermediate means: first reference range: 31.7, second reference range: 27.9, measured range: 16.6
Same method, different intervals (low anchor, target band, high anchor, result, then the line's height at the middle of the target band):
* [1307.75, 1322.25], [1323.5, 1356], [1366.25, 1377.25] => -3.09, 25.9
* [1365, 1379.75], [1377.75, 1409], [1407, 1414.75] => -4.47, 25.2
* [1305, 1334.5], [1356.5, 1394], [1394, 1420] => 9.65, 29.9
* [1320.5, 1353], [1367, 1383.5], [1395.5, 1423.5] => 3.57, 29.4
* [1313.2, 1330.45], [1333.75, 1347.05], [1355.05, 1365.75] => -3.63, 23.5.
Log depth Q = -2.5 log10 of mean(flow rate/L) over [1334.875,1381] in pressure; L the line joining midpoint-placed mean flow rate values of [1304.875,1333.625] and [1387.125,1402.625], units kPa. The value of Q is 0.33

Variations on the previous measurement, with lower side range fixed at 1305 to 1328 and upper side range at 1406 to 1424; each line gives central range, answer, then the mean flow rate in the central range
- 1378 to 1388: 0.06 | 28.1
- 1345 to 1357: 0.32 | 22.7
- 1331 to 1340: -0.01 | 31.2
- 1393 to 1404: 0.02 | 28.8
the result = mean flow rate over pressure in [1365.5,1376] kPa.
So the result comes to 18.8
